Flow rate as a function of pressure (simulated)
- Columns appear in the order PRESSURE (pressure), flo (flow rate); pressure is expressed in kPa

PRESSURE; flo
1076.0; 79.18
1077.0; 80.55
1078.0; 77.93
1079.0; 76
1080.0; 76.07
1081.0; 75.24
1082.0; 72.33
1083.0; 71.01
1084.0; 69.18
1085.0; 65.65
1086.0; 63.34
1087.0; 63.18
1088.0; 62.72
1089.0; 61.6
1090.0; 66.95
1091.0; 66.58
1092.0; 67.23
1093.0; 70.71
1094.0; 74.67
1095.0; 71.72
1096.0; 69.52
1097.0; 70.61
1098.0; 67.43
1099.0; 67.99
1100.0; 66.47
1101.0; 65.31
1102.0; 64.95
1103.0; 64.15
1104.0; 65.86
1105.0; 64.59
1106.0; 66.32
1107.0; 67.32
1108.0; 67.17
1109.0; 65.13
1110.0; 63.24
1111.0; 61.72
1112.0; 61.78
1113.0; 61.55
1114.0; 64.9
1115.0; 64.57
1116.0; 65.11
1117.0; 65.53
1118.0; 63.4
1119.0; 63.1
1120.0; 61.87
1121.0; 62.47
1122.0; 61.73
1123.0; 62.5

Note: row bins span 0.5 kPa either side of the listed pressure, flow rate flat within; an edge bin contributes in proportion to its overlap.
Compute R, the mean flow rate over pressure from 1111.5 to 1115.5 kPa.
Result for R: 63.2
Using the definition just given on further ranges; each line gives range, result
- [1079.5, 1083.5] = 73.7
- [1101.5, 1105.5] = 64.9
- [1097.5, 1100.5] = 67.3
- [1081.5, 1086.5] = 68.3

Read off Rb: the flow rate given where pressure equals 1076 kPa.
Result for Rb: 79.18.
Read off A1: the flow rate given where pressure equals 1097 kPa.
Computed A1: 70.61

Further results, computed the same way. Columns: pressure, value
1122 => 61.73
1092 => 67.23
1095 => 71.72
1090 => 66.95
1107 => 67.32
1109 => 65.13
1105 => 64.59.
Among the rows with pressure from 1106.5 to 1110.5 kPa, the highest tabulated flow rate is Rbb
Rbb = 67.32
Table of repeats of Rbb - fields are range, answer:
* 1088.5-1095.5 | 74.67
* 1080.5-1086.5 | 75.24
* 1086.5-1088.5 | 63.18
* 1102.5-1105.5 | 65.86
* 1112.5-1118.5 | 65.53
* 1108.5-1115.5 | 65.13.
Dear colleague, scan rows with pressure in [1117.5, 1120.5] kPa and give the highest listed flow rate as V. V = 63.4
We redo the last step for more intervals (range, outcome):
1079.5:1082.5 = 76.07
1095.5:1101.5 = 70.61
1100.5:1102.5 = 65.31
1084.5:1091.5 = 66.95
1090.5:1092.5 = 67.23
